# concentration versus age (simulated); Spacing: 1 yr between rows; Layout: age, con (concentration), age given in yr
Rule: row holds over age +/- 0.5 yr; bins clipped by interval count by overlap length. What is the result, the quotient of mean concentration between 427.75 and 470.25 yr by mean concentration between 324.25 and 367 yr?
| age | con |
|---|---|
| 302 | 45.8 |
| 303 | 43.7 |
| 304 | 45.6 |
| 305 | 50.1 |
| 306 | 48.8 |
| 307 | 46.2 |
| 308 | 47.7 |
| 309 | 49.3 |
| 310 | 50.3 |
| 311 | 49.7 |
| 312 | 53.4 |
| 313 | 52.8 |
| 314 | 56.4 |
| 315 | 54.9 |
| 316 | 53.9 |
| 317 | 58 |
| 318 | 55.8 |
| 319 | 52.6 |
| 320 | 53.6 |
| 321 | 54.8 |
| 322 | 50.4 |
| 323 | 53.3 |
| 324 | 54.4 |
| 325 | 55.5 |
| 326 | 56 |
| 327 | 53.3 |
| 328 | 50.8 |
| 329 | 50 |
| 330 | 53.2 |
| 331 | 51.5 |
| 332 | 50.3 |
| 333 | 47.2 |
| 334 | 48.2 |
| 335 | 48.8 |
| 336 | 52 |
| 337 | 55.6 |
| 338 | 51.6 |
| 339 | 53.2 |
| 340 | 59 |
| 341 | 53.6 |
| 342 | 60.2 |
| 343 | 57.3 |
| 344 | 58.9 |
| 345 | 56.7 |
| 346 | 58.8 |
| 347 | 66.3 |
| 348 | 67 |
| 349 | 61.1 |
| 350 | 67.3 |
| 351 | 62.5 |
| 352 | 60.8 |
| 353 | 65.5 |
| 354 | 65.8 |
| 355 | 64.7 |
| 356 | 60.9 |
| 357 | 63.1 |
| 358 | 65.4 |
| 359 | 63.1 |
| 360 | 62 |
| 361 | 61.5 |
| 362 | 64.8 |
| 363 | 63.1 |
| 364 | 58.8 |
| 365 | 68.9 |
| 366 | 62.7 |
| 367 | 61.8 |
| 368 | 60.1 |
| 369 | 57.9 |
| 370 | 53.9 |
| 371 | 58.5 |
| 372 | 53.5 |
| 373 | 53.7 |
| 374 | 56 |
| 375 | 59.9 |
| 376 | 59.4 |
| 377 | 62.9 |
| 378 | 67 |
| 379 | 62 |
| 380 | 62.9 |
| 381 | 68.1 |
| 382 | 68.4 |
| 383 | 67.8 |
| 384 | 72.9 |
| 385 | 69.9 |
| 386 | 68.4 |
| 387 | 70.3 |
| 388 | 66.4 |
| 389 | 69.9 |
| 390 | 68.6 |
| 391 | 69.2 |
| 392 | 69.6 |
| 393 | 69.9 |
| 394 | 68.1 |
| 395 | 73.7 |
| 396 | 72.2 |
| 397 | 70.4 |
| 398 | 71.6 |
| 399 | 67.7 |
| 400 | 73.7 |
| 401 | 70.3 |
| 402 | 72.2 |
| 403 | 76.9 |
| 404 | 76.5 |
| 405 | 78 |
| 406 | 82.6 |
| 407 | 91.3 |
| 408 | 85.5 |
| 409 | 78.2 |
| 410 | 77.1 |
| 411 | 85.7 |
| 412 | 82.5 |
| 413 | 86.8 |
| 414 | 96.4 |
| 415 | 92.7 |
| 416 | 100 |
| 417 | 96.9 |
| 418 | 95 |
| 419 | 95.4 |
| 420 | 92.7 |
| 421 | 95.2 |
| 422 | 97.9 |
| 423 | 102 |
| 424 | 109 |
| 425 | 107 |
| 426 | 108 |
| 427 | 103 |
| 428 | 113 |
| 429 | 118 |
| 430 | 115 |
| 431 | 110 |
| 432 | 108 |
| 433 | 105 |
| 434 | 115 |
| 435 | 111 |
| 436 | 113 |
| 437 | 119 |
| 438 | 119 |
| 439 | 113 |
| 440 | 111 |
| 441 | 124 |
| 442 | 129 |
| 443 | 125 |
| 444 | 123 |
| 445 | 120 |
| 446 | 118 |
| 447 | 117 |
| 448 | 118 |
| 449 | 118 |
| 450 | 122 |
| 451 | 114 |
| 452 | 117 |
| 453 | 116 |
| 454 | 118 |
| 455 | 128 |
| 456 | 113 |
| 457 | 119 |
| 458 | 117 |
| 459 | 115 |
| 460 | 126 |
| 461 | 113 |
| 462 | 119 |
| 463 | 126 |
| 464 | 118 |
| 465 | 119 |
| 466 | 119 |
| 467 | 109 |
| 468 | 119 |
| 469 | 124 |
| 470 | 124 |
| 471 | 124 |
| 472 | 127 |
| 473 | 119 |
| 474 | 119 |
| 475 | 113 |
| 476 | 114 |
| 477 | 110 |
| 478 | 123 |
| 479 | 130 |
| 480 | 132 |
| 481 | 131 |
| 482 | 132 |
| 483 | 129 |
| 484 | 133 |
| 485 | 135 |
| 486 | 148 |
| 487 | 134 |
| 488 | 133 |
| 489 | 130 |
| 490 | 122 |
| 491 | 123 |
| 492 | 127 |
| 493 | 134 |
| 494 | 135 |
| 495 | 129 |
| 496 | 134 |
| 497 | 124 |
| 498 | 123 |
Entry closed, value 2.01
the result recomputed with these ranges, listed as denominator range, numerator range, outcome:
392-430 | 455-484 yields 1.38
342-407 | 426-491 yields 1.83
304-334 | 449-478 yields 2.28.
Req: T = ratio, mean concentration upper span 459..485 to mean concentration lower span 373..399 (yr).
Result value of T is 1.82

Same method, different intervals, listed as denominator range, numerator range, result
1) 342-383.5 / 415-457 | 1.81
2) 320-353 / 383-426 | 1.46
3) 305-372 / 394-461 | 1.80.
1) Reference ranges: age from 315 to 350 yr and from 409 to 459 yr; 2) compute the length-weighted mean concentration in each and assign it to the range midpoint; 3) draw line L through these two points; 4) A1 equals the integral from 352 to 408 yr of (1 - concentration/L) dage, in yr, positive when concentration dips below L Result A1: 9.2 yr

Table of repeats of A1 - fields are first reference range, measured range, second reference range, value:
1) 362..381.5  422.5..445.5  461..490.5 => -3.49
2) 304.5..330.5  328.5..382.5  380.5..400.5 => 1.86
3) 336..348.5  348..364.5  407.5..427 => 0.34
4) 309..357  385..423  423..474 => 5.58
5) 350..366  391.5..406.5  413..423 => 2.21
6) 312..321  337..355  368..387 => -0.55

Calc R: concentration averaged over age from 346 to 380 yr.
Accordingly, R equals 61.8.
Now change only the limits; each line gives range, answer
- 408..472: 111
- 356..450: 84.6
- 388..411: 74.3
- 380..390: 68.8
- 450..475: 119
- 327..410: 63.8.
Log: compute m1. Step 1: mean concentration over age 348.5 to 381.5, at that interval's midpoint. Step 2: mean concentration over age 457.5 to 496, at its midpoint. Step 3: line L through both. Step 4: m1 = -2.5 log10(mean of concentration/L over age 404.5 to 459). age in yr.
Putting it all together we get -0.076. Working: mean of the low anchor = 61.8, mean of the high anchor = 125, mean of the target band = 107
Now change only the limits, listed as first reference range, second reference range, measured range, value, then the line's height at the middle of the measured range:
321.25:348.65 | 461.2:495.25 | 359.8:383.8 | 0.179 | 72.8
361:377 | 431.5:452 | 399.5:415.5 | 0.108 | 90.1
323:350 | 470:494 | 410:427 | -0.002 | 95.8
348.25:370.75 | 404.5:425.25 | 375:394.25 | 0.129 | 75.7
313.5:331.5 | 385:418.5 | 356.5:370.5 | 0.072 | 66.3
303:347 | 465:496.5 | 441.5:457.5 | -0.078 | 111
